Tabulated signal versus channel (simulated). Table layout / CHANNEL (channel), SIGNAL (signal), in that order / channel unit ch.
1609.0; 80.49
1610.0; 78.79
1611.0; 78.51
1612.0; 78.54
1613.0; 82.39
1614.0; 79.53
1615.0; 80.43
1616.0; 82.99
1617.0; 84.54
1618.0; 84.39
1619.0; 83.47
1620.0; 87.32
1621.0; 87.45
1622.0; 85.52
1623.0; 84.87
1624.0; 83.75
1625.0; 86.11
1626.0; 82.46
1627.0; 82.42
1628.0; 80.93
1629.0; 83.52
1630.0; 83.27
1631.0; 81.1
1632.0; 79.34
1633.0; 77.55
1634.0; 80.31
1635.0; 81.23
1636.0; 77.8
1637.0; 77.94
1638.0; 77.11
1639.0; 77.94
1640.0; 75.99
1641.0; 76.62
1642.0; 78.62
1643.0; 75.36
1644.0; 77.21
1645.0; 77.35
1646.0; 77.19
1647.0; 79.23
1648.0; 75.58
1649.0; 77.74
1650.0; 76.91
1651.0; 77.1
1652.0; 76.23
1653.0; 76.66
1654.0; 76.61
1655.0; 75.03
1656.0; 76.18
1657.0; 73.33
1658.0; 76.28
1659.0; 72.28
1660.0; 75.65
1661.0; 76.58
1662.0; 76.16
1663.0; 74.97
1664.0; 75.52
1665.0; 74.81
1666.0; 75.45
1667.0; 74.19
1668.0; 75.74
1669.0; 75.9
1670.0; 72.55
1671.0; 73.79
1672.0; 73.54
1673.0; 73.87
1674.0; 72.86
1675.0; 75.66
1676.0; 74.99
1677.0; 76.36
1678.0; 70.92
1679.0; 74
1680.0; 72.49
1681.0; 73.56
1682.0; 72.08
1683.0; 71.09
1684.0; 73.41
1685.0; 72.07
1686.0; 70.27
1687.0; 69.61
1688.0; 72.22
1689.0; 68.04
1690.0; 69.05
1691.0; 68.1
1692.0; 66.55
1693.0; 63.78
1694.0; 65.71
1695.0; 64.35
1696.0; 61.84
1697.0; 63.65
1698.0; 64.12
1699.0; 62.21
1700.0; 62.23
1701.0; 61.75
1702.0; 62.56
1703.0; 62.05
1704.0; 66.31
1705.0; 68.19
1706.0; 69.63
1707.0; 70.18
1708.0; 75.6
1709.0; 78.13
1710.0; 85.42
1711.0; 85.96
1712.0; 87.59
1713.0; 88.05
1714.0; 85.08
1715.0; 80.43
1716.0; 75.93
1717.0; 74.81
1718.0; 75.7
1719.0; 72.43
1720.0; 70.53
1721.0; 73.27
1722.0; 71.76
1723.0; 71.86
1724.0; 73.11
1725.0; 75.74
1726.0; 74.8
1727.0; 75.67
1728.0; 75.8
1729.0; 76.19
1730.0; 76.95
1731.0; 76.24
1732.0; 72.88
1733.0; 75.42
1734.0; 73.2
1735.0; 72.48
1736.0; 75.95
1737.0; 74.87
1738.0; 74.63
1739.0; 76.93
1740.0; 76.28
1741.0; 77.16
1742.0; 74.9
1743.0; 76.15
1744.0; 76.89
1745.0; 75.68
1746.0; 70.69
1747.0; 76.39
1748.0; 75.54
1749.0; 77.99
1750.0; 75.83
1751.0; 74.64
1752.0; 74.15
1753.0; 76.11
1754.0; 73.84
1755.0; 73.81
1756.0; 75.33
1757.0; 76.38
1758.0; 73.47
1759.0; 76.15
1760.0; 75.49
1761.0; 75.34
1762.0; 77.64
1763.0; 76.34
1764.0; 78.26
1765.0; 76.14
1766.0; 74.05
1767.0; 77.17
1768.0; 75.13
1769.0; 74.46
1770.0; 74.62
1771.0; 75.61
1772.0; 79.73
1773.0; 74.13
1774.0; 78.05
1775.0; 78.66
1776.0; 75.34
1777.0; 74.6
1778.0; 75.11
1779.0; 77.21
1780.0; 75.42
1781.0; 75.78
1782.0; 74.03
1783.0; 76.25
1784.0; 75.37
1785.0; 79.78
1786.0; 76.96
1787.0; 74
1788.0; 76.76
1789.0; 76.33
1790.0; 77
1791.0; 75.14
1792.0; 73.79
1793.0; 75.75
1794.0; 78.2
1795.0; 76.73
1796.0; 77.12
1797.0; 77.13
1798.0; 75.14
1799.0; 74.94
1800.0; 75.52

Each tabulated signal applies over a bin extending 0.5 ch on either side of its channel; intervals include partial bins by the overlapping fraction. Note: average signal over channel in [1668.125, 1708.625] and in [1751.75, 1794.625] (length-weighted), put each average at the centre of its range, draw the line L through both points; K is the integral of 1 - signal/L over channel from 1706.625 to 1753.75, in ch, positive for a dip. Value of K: -2.3 ch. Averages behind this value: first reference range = 69.5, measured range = 76.2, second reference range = 75.9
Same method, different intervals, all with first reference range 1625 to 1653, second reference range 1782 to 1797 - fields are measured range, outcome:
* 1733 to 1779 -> 0.8 ch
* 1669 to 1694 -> 2.1 ch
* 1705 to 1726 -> 0.2 ch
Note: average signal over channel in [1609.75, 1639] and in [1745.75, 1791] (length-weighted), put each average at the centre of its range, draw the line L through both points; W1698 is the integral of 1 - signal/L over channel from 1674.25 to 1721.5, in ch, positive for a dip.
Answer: 4.2 ch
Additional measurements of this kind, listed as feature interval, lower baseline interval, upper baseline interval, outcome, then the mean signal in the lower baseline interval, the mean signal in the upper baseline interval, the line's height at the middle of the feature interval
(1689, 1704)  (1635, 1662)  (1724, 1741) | 2.3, 76.6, 75.2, 75.8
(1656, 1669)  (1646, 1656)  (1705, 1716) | 0.4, 76.8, 79.8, 77.4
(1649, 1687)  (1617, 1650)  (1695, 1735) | 1.4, 80.5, 73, 77.4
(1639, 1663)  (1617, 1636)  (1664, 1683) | 0.6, 83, 74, 78.3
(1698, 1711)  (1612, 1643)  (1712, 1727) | 1.3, 81.4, 76.3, 77.2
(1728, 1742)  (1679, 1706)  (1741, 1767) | -0.4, 67.4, 75.6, 73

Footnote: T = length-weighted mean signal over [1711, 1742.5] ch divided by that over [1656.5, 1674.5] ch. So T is 1.0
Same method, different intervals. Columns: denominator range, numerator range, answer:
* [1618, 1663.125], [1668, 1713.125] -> 0.90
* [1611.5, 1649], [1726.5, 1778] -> 0.94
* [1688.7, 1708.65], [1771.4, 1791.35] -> 1.16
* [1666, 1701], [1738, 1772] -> 1.08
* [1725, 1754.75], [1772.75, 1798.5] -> 1.01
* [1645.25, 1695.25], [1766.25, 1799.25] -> 1.04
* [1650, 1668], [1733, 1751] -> 1.00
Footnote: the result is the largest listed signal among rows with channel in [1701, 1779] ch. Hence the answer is 88.05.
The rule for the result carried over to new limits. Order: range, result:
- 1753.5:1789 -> 79.78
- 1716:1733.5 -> 76.95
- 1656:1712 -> 87.59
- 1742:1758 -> 77.99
